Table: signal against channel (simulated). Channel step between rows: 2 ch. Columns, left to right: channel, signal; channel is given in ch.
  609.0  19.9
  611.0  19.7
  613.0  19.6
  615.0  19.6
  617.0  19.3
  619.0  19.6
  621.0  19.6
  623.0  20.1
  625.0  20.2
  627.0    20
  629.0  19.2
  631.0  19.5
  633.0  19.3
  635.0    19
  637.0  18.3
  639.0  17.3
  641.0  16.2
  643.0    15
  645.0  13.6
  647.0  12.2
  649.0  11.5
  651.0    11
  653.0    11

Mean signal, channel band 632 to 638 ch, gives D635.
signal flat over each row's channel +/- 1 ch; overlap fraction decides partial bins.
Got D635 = 18.9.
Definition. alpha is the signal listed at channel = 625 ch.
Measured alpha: 20.2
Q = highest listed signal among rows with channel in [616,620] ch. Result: 19.6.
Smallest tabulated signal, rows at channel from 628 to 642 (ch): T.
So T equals 16.2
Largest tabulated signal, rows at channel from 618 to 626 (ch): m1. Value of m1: 20.2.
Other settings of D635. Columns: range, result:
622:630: 19.9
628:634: 19.3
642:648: 13.6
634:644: 17.2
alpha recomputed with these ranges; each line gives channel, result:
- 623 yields 20.1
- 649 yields 11.5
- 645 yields 13.6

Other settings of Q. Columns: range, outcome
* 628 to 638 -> 19.5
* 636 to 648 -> 18.3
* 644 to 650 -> 13.6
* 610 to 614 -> 19.7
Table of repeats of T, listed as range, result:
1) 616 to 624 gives 19.3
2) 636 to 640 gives 17.3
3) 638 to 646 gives 13.6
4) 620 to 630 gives 19.2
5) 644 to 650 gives 11.5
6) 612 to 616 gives 19.6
